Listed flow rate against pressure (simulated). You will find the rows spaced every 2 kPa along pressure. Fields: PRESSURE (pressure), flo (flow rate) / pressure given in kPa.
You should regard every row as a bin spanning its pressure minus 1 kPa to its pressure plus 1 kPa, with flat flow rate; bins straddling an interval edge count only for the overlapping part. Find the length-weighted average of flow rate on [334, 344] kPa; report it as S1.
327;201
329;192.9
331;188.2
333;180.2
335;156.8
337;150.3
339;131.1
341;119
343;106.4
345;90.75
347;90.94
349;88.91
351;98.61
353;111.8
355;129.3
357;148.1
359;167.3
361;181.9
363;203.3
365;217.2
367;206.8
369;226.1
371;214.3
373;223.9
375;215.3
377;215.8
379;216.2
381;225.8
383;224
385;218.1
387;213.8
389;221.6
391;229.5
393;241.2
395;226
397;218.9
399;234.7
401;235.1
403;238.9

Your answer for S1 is 133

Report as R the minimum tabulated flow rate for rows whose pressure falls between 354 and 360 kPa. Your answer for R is 129.3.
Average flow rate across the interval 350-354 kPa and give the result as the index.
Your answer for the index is 105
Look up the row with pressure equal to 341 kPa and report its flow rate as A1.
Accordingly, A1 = 119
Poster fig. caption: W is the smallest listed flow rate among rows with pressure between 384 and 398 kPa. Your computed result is 213.8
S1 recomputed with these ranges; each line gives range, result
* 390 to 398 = 229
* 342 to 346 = 98.6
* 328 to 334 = 187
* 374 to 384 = 219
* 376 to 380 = 216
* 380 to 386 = 223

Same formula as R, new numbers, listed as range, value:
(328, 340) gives 131.1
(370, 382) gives 214.3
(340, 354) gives 88.91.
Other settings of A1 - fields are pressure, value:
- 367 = 206.8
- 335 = 156.8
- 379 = 216.2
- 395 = 226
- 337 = 150.3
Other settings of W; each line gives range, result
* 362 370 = 203.3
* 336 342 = 119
